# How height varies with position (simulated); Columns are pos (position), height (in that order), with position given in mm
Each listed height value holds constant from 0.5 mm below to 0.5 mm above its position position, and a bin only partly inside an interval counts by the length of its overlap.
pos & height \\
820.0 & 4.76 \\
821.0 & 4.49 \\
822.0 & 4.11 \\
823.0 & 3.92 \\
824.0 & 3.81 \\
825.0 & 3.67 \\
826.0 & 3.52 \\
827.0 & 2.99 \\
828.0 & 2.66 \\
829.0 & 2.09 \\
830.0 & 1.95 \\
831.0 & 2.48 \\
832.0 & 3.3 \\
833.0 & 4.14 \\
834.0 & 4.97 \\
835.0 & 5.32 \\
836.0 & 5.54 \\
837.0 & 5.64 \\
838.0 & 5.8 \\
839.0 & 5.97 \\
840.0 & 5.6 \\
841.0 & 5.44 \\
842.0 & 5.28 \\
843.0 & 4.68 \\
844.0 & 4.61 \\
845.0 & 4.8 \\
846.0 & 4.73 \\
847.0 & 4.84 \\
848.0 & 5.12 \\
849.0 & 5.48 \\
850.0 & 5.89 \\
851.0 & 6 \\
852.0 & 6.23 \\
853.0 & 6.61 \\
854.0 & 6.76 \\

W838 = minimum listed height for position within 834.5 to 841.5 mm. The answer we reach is 5.32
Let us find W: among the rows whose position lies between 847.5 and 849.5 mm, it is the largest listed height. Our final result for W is 5.48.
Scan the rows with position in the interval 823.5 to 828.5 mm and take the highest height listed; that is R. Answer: 3.81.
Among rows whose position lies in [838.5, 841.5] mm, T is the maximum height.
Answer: 5.97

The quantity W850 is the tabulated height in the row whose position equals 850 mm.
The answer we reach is 5.89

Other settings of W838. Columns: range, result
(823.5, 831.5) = 1.95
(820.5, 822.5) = 4.11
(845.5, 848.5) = 4.73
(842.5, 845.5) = 4.61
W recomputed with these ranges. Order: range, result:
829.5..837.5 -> 5.64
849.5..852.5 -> 6.23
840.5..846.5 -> 5.44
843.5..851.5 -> 6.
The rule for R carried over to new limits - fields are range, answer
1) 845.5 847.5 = 4.84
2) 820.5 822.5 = 4.49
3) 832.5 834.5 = 4.97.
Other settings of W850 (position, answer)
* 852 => 6.23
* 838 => 5.8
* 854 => 6.76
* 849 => 5.48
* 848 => 5.12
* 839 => 5.97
